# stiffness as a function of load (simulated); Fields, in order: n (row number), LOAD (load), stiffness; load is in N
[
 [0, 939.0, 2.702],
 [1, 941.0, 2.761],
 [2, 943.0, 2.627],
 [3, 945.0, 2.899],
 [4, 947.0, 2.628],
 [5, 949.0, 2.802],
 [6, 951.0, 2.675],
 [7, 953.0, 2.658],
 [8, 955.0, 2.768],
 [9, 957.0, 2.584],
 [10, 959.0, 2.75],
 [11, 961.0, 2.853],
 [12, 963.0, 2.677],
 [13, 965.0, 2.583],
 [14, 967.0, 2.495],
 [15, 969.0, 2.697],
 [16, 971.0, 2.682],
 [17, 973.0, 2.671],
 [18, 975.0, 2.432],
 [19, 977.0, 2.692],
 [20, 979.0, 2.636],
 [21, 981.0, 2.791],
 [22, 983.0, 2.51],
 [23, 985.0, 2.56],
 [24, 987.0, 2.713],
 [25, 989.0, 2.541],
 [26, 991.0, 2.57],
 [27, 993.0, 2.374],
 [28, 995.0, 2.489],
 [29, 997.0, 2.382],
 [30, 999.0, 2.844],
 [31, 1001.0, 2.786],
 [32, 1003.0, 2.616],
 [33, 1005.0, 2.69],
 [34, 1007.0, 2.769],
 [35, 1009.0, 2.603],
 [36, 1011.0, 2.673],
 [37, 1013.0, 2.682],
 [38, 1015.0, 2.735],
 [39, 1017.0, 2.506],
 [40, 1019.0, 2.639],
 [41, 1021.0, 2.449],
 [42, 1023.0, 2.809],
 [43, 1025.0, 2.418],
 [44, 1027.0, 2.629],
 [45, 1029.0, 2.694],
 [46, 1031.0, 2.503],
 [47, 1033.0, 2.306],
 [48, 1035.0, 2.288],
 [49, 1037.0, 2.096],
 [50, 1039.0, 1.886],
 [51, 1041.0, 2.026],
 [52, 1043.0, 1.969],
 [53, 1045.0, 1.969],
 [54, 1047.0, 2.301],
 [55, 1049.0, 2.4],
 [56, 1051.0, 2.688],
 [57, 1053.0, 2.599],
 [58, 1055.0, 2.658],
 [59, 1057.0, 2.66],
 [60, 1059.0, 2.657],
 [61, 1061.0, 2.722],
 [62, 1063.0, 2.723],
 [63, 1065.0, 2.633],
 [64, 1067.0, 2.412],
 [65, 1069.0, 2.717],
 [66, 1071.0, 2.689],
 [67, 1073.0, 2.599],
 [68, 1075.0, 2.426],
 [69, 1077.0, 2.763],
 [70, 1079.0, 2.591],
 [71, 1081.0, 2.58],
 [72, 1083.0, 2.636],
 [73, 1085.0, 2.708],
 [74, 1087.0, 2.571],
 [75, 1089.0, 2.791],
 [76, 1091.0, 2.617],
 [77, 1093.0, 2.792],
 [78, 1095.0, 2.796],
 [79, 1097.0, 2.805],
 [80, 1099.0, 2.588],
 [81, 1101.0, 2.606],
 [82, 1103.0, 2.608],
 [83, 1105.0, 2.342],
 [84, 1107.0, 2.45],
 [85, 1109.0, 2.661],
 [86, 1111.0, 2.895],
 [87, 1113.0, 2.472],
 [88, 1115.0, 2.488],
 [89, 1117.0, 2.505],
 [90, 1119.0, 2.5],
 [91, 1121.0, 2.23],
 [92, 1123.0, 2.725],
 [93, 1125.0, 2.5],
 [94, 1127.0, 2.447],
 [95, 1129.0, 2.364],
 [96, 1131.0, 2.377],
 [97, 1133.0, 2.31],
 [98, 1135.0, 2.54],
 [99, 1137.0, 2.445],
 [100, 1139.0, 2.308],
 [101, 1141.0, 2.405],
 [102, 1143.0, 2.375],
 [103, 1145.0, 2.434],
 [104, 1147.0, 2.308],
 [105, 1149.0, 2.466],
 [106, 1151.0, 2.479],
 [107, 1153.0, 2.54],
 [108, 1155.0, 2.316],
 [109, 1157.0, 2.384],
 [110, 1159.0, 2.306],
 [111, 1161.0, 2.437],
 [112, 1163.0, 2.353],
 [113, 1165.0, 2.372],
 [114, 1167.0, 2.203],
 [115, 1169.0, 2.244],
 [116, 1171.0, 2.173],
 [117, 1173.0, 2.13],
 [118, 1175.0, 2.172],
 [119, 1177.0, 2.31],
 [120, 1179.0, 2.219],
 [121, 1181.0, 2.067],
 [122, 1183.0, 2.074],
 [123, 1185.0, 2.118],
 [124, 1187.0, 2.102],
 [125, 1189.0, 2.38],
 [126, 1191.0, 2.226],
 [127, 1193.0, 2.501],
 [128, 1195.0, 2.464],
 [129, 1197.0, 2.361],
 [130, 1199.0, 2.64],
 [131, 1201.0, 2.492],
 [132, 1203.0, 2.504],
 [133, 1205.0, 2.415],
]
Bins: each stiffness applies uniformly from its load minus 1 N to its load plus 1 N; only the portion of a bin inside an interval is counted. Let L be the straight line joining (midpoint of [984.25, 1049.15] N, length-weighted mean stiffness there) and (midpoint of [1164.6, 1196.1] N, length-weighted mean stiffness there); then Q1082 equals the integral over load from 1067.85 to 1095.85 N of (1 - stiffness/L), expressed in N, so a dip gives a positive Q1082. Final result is -3.3 N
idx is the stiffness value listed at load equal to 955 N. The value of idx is 2.768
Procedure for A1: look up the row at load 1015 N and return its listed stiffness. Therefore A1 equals 2.735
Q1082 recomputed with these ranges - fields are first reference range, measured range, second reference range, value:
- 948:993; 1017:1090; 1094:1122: 2.6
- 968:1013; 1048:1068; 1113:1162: -0.6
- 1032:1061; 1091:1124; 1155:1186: -4.4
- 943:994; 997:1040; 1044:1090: 1.1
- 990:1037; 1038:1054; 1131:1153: 1.9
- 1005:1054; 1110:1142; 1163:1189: -2.6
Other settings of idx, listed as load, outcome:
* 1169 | 2.244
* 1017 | 2.506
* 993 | 2.374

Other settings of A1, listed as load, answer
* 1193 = 2.501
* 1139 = 2.308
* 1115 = 2.488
